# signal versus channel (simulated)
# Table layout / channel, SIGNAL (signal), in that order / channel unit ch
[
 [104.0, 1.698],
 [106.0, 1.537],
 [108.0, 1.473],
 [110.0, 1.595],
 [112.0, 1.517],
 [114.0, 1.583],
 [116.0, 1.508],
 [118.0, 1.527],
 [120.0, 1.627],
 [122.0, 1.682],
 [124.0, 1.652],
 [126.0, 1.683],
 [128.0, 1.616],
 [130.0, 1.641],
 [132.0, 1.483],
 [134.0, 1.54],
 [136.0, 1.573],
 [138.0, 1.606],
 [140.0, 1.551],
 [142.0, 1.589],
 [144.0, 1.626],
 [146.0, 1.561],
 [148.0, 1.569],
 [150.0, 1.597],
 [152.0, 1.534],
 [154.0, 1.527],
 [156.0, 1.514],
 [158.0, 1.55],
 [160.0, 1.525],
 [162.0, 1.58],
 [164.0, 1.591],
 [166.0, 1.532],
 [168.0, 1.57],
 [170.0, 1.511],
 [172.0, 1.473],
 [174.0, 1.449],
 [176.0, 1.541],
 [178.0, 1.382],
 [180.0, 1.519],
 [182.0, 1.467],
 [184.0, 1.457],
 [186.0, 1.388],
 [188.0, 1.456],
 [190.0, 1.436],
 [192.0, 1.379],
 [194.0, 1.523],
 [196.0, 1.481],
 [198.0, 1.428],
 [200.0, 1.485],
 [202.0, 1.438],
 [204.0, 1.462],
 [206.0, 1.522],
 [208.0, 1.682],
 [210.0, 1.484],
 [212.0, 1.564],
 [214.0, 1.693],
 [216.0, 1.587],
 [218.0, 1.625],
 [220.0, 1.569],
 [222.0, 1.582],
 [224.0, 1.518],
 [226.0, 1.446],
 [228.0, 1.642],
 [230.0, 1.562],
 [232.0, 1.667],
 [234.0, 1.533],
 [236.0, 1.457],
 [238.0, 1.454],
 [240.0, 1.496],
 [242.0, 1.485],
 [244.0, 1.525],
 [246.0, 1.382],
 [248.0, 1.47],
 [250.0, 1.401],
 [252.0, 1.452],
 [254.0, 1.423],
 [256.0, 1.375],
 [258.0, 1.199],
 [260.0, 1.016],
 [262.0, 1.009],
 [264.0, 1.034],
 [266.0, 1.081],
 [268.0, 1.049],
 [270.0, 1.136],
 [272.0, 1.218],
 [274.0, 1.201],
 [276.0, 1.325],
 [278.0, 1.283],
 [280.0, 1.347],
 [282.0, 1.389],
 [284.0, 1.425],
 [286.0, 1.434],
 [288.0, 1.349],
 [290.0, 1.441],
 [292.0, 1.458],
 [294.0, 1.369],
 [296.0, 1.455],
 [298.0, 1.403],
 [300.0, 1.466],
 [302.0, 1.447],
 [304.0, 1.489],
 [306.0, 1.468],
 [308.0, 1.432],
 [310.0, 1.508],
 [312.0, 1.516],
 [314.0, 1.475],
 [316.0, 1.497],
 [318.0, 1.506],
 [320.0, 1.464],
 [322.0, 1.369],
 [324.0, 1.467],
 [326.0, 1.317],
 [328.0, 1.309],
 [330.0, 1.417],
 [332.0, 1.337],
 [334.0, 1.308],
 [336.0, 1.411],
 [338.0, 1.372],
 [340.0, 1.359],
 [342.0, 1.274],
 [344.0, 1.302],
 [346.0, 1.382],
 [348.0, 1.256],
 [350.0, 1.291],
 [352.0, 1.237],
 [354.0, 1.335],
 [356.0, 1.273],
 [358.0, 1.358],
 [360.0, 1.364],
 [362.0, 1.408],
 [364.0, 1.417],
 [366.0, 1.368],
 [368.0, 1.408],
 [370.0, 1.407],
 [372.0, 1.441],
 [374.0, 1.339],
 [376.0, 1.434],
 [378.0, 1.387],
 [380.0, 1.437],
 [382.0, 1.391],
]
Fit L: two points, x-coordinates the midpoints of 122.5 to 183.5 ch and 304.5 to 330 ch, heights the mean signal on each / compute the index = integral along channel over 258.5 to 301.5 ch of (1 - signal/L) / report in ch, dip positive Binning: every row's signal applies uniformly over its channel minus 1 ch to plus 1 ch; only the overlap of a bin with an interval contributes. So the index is 5.5 ch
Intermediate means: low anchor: 1.55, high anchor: 1.44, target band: 1.28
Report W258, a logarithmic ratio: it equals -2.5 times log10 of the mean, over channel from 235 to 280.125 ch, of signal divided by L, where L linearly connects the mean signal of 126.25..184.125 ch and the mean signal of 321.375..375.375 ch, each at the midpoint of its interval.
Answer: 0.12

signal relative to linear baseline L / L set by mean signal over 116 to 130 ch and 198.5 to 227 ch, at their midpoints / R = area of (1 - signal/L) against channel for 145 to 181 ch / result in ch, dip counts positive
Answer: 1.3 ch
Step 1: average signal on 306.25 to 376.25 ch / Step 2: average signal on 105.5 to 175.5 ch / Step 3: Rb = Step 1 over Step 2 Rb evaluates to 0.9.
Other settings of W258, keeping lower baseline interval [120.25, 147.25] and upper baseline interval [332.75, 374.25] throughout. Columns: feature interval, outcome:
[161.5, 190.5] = 0.04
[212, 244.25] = -0.04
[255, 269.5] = 0.29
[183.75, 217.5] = 0.02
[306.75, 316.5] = -0.07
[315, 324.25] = -0.06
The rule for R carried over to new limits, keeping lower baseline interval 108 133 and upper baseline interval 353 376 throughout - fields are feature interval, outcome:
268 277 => 1.6 ch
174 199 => 1.2 ch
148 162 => 0.1 ch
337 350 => 0.7 ch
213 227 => -0.7 ch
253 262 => 1.5 ch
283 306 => 0.1 ch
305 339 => -0.2 ch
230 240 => -0.3 ch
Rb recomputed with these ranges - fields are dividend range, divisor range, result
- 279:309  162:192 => 0.96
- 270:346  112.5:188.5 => 0.90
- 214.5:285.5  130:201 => 0.91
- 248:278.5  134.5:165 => 0.78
